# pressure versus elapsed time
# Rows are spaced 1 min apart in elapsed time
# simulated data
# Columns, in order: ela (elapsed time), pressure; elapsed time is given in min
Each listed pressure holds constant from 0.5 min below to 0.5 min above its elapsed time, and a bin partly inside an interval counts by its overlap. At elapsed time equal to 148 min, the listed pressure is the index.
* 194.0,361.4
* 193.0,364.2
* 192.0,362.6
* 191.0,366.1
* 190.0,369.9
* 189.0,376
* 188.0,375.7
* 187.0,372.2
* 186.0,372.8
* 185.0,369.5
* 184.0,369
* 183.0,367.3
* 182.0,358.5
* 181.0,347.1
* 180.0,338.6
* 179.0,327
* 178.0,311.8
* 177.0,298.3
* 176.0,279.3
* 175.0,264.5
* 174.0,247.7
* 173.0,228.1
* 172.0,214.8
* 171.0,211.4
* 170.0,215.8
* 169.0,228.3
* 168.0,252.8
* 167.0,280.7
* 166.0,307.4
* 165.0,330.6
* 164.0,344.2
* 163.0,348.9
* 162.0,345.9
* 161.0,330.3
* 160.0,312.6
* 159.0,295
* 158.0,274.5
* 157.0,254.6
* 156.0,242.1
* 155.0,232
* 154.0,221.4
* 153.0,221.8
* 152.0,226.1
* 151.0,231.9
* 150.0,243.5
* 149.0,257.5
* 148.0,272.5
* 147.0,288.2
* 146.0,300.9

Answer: 272.5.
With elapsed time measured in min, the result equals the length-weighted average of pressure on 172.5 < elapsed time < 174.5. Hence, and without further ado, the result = 238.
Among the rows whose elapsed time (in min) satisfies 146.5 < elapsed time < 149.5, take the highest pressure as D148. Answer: 288.2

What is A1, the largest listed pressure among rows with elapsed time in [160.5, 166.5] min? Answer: 348.9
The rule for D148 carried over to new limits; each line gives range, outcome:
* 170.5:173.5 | 228.1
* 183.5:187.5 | 372.8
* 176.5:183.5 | 367.3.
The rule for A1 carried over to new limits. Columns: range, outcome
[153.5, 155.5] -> 232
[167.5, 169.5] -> 252.8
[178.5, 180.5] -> 338.6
